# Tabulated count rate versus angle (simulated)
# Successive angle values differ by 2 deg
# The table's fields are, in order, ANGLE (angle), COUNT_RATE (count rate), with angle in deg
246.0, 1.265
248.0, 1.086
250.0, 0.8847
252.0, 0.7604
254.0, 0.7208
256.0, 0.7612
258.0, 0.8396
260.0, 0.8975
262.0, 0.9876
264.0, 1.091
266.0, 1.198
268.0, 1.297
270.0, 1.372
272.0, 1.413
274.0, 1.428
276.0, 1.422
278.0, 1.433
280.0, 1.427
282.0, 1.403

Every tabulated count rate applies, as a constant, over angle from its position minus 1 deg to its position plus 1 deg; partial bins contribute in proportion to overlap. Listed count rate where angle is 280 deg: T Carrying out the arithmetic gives 1.427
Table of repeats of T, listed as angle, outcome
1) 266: 1.198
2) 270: 1.372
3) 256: 0.7612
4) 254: 0.7208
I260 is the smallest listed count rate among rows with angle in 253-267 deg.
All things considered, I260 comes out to 0.7208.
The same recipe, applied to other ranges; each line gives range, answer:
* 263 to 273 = 1.091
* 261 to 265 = 0.9876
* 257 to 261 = 0.8396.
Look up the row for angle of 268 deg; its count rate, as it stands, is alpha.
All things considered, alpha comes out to 1.297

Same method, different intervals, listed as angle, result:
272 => 1.413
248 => 1.086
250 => 0.8847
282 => 1.403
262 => 0.9876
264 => 1.091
